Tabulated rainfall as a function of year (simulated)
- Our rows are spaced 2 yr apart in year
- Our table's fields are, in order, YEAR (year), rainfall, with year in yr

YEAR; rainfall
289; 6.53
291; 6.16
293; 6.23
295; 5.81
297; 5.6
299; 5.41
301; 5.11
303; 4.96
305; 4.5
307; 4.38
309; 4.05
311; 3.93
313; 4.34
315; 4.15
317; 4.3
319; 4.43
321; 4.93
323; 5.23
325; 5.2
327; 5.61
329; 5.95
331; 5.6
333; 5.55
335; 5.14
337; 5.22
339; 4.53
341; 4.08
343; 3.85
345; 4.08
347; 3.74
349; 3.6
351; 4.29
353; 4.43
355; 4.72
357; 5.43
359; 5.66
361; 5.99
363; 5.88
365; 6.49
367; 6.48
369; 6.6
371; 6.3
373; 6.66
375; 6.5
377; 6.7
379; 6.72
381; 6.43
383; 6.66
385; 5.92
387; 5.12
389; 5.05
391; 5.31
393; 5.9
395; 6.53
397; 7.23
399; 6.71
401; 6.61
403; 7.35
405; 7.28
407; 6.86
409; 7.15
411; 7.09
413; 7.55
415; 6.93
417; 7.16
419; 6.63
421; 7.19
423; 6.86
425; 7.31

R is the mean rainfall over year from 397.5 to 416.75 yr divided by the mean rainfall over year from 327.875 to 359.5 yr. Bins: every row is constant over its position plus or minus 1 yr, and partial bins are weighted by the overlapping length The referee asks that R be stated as 1.49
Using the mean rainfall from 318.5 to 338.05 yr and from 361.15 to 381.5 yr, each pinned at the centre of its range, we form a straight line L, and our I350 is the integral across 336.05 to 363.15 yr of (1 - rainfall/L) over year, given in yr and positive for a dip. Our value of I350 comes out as 5.7 yr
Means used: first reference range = 5.31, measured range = 4.64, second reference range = 6.46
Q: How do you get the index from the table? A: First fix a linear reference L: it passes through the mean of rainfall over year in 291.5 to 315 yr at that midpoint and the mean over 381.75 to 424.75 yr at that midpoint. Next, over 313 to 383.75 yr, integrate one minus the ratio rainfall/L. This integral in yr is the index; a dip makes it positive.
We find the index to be 4.84 yr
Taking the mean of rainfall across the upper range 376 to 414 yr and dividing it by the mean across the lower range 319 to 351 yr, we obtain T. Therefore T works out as 1.36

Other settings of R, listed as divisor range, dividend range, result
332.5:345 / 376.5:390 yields 1.31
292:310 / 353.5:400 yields 1.19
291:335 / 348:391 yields 1.15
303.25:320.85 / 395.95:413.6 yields 1.64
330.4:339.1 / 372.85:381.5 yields 1.26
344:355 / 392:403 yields 1.63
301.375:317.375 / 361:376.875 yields 1.47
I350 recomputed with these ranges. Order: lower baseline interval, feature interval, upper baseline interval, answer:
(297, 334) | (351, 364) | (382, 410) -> 0.95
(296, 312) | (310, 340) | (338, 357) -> -3.11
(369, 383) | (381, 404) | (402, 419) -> 2.07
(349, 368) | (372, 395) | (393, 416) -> 0.44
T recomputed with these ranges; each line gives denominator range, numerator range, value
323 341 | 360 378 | 1.21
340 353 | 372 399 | 1.57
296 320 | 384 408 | 1.38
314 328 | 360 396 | 1.28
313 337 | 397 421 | 1.39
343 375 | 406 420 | 1.32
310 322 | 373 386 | 1.50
